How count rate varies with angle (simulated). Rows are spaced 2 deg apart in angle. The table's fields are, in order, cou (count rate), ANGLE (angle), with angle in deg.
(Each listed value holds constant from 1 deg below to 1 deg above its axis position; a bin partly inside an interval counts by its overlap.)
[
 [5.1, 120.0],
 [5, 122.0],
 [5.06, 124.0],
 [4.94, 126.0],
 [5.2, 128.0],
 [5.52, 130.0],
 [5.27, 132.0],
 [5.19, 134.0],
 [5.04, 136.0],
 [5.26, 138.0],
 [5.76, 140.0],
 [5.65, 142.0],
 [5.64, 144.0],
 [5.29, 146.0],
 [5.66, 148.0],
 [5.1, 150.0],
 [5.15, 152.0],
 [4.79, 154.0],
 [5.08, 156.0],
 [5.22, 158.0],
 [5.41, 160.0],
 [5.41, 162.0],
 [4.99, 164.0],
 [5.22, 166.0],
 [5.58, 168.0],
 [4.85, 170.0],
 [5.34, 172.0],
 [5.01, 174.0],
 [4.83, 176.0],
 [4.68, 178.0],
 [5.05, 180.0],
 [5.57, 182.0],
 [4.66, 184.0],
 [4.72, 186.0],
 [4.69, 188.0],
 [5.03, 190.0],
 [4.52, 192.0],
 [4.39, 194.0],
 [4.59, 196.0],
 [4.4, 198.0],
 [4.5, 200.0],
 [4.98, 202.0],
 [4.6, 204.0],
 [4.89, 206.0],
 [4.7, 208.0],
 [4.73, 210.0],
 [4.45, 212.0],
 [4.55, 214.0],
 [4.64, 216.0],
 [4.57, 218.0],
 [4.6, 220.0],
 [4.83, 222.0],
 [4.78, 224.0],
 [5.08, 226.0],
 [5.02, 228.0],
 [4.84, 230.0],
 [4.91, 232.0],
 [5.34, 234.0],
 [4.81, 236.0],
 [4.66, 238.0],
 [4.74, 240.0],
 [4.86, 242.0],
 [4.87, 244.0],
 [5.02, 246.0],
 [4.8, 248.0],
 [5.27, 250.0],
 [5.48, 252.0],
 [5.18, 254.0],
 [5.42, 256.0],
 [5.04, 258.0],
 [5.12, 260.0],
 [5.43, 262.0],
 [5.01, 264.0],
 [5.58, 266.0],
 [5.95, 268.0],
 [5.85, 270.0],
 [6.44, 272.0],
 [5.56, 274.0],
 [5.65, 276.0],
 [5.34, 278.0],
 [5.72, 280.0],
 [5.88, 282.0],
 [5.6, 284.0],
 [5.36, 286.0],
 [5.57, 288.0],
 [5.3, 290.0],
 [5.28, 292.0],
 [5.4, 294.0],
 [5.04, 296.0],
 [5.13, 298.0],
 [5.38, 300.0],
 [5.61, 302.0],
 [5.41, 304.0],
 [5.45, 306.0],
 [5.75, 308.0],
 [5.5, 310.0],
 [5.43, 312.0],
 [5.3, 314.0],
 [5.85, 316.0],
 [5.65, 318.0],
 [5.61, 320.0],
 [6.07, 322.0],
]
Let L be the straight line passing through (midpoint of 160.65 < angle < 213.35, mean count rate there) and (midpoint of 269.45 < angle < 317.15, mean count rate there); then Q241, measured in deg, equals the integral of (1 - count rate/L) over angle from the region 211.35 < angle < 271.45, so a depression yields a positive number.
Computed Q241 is 1.98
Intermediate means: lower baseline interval 4.86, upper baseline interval 5.53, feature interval 5.04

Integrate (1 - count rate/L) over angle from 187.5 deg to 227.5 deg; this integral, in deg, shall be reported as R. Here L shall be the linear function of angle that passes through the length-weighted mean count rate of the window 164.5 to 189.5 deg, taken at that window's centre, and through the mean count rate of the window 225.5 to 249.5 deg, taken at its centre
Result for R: 2.30 deg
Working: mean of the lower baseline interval 5.02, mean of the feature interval 4.68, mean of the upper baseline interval 4.92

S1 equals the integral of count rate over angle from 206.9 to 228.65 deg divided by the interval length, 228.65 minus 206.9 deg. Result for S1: 4.72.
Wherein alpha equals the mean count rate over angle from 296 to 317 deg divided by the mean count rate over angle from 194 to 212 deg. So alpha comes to 1.2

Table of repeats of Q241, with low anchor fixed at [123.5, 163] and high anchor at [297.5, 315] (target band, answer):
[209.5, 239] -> 3.2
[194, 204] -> 1.4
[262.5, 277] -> -0.8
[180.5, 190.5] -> 0.7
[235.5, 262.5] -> 1.7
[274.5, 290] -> -0.4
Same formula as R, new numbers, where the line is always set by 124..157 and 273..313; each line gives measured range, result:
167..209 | 3.9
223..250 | 2.4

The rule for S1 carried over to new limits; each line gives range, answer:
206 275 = 5.06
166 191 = 5.01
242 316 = 5.42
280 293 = 5.52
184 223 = 4.65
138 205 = 5.04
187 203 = 4.64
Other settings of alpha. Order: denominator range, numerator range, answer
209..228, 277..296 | 1.16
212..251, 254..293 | 1.14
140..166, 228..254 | 0.94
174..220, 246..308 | 1.15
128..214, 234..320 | 1.07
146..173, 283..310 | 1.04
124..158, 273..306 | 1.03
